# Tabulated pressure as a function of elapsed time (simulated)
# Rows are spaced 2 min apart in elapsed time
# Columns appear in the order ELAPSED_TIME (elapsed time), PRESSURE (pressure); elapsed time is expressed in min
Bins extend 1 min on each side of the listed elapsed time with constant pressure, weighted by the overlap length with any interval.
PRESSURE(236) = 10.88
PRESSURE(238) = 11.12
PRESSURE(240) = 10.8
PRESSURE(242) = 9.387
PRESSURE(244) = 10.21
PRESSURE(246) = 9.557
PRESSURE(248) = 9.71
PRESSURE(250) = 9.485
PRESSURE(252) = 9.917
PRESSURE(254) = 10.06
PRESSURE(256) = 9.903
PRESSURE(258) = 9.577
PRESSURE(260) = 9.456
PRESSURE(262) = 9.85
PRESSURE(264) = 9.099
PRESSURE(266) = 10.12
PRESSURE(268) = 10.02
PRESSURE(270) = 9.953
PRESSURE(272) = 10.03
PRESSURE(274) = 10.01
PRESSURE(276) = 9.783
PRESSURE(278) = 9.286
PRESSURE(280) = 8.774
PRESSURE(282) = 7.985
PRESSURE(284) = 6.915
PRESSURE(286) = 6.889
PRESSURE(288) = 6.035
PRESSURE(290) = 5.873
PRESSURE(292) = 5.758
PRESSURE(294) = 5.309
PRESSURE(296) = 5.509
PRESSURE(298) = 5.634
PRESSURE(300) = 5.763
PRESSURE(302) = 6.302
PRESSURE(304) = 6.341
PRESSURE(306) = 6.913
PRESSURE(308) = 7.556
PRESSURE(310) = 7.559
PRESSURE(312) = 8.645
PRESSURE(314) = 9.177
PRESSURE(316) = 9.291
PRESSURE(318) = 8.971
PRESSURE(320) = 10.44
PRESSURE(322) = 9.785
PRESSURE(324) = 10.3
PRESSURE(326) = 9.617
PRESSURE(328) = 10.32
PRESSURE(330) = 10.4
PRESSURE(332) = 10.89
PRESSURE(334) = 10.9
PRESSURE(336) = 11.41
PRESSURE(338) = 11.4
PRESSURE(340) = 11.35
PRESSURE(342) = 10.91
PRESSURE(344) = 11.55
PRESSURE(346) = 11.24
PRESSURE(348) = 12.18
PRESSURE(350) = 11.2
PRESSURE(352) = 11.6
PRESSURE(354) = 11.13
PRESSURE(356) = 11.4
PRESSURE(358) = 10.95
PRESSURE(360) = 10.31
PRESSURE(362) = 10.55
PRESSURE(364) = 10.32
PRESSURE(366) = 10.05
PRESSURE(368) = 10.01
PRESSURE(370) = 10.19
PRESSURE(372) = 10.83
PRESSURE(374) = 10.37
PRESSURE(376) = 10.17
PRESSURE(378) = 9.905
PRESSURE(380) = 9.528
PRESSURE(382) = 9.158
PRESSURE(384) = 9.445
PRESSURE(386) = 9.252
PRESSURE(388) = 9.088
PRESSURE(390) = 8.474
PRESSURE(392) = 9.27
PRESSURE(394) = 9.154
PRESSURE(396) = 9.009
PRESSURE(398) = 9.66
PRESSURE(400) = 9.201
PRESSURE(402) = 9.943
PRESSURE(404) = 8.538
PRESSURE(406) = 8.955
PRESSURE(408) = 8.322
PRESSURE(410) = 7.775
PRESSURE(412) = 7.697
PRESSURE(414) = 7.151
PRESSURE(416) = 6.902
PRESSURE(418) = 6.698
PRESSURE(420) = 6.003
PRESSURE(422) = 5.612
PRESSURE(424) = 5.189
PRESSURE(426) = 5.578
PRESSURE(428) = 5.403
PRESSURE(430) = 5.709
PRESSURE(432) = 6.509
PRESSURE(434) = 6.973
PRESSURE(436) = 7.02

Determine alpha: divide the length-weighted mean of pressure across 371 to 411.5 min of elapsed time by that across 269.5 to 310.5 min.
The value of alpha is 1.3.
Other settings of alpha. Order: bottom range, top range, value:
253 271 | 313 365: 1.09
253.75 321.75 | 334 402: 1.26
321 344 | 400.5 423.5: 0.71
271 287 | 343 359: 1.31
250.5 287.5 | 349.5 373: 1.15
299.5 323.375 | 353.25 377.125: 1.29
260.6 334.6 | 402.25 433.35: 0.82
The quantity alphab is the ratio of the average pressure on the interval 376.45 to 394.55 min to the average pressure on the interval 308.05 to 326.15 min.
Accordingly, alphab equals 1.01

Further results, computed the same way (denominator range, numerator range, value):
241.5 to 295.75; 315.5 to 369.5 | 1.22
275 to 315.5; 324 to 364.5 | 1.54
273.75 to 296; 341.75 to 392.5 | 1.41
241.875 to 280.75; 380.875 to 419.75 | 0.88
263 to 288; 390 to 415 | 0.97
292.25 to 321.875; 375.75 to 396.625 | 1.25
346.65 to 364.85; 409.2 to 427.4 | 0.58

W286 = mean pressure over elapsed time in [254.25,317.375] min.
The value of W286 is 8.07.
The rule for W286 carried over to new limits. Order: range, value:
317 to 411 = 10.1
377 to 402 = 9.29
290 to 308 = 6.03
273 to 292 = 7.83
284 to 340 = 8.29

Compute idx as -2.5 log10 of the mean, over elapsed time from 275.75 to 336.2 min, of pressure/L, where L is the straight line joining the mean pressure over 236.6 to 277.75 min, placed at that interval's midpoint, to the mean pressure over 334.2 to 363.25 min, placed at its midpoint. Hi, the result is 0.290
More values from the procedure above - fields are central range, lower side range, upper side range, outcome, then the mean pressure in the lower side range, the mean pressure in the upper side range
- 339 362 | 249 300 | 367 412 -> -0.24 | 8.4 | 9.34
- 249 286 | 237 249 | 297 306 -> -0.12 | 10.1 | 6.11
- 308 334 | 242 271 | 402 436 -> -0.12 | 9.77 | 6.91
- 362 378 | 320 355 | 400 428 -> -0.10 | 10.9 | 7.26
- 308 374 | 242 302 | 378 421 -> -0.22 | 8.48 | 8.57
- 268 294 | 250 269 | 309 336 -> 0.21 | 9.76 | 9.78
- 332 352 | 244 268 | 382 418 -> -0.24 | 9.74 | 8.65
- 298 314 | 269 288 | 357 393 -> 0.27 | 8.7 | 9.88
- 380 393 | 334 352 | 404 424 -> -0.04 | 11.4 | 7.2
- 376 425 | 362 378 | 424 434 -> -0.05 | 10.3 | 5.86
